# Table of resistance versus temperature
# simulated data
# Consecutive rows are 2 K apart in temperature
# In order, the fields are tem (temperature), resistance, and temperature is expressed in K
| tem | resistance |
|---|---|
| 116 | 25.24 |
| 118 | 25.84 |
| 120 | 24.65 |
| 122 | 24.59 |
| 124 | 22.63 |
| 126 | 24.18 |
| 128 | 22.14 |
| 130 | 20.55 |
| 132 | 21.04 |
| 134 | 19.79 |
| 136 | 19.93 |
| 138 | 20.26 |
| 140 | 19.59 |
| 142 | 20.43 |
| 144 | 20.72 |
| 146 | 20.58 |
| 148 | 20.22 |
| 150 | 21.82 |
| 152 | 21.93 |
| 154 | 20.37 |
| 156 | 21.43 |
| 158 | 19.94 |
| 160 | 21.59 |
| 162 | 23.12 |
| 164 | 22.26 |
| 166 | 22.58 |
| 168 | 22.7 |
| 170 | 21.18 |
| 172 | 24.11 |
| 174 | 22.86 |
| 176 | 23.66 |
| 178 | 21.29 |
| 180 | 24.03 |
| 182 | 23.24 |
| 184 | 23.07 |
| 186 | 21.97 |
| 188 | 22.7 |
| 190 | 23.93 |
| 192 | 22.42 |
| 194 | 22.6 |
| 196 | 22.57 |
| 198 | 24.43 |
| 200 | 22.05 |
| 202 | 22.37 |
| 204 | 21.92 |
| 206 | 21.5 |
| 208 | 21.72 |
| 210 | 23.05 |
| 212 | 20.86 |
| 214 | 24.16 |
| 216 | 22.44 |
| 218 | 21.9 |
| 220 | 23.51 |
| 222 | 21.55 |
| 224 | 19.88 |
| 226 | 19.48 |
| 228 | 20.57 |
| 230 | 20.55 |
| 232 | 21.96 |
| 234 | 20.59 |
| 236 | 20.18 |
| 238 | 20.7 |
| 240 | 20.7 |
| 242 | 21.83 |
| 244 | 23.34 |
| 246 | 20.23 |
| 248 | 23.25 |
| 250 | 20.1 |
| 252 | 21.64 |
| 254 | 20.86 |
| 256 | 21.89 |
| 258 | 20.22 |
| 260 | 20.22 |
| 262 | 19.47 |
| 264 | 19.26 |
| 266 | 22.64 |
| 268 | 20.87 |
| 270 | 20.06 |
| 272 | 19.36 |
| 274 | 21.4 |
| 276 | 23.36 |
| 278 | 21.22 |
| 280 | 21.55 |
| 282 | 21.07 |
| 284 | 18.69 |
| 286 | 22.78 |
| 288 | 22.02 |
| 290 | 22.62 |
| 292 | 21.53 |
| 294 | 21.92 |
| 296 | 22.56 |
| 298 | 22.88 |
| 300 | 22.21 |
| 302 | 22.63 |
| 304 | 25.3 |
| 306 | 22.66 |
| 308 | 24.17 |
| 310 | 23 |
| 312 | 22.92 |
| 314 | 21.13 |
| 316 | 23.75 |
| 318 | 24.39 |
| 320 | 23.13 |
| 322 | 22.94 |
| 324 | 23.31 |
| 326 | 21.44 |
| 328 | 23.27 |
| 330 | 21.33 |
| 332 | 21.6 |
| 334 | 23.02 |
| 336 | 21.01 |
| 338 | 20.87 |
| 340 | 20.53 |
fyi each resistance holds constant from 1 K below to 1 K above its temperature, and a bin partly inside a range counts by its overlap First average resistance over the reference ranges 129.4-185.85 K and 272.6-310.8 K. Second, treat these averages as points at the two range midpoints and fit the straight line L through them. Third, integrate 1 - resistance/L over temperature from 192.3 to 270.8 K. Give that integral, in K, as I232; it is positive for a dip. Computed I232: 1.72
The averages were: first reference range 21.6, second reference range 22.3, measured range 21.5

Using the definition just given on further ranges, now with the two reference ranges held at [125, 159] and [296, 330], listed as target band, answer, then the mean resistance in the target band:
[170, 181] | -0.9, 23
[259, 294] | 2.3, 21.1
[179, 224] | -2.0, 22.6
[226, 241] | 0.9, 20.7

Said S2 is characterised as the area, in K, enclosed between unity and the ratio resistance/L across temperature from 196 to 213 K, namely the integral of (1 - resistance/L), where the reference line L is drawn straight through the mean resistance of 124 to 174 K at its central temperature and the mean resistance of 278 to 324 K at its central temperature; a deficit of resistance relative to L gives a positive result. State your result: -0.3 K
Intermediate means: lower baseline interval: 21.4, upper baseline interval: 22.5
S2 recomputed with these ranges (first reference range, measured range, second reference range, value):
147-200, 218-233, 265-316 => 0.7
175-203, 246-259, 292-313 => 1.0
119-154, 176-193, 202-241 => -1.1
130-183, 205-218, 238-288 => -0.6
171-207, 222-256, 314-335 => 2.6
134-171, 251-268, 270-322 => 0.9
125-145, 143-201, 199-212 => -2.1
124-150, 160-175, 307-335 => -1.0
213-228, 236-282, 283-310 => 2.2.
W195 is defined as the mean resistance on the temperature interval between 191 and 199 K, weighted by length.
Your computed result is 23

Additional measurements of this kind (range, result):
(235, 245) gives 21.4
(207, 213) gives 21.9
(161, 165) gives 22.7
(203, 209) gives 21.7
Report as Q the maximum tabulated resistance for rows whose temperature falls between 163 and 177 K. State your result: 24.11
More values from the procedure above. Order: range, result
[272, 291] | 23.36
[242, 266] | 23.34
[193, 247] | 24.43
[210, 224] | 24.16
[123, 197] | 24.18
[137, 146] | 20.72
